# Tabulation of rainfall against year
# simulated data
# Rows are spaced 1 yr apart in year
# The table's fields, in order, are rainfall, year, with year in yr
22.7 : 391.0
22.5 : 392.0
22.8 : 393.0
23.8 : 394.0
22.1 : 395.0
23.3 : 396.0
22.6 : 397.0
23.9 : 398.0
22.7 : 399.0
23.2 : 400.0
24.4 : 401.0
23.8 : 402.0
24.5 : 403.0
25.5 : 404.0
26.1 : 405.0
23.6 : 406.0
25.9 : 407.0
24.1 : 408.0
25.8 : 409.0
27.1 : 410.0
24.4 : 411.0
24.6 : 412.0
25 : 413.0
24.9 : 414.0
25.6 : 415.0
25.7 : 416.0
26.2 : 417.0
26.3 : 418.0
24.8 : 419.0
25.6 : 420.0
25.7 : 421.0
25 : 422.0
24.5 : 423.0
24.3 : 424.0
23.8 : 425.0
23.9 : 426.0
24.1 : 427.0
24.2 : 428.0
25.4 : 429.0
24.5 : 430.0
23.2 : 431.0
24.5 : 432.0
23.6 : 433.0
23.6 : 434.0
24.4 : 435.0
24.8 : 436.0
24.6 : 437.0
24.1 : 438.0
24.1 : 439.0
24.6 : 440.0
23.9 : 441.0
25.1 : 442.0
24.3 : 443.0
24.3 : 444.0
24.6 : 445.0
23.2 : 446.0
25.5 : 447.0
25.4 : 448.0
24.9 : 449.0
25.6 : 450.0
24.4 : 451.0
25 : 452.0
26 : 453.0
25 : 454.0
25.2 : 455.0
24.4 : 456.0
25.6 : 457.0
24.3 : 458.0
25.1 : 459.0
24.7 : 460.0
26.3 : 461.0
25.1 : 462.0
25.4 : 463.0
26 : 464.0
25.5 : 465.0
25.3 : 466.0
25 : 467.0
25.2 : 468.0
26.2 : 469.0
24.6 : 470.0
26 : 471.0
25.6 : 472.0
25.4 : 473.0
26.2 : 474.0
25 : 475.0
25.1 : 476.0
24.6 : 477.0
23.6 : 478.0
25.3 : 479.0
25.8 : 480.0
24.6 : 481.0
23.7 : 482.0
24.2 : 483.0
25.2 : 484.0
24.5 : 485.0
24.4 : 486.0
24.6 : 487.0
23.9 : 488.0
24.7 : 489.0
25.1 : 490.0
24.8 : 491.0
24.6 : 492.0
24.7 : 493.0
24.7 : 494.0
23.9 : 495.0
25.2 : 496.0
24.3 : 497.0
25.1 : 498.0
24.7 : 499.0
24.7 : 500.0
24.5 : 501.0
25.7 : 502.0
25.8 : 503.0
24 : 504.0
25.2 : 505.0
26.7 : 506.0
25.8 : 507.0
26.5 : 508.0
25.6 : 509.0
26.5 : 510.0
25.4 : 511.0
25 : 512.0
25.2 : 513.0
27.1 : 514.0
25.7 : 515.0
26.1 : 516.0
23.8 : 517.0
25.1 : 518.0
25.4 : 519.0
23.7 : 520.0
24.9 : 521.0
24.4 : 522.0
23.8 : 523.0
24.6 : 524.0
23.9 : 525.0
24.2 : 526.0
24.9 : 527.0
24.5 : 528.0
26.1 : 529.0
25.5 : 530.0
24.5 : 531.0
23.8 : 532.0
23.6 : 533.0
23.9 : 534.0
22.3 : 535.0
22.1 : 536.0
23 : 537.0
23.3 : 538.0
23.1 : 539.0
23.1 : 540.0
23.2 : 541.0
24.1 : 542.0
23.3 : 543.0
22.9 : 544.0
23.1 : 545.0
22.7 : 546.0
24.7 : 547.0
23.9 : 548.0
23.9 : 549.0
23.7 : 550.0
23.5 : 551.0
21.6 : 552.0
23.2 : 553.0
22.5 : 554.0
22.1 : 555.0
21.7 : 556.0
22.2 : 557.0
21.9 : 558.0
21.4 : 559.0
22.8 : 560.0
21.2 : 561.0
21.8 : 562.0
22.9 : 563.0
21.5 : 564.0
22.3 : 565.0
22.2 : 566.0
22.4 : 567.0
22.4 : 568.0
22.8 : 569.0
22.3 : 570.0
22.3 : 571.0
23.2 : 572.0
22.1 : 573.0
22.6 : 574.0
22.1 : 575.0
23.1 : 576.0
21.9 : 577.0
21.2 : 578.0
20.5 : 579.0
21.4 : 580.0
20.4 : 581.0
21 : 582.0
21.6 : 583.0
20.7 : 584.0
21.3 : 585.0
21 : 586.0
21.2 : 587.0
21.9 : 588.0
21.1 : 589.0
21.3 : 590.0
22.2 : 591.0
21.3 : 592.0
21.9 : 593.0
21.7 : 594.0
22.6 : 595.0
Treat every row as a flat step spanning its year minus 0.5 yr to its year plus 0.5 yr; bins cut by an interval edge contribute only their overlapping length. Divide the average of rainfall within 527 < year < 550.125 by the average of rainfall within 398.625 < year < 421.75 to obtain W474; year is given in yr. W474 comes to 0.9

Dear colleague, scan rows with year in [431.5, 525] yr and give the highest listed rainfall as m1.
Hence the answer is 27.1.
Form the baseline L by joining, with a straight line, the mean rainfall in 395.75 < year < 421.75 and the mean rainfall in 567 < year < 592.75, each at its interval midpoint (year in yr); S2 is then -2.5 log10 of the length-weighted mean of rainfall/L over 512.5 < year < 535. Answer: -0.09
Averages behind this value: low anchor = 24.8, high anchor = 21.7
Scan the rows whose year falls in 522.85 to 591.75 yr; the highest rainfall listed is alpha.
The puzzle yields 26.1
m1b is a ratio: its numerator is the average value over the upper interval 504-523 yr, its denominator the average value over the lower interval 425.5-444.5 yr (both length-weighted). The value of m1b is 1.05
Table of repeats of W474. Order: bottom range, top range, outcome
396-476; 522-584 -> 0.92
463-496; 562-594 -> 0.87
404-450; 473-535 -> 1.00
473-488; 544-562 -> 0.92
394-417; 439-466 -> 1.02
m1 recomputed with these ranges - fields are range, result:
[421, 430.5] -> 25.7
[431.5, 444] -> 25.1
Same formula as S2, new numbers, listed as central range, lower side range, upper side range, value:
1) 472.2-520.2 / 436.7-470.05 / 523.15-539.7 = -0.03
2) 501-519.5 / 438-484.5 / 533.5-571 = -0.08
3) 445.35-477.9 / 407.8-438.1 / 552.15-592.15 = -0.05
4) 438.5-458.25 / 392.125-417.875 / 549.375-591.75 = -0.04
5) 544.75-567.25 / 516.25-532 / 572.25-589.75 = 0.01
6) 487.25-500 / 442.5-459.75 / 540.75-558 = -0.03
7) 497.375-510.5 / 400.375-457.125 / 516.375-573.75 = -0.07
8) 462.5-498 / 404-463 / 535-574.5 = -0.04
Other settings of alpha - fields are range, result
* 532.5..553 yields 24.7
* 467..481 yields 26.2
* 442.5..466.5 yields 26.3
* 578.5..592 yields 22.2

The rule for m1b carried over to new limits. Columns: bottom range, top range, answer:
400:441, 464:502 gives 1.01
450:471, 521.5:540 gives 0.95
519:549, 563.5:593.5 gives 0.91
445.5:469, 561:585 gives 0.87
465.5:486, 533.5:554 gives 0.93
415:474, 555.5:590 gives 0.88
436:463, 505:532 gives 1.01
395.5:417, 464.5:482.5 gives 1.02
